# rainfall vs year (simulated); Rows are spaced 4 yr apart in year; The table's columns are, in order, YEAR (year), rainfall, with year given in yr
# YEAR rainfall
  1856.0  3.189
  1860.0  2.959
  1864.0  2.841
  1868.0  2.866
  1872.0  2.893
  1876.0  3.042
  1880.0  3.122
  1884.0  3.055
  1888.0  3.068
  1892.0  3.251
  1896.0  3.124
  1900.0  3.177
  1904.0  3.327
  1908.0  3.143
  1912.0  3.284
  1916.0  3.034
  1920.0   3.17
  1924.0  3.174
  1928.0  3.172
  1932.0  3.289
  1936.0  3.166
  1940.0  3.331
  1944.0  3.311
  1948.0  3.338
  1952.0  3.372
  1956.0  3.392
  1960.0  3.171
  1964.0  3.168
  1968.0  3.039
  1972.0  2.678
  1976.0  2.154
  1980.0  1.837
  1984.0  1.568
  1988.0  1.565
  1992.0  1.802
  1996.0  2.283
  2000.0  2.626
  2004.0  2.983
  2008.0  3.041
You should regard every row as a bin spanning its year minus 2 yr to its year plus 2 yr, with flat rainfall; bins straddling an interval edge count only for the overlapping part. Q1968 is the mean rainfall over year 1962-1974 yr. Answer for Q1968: 2.96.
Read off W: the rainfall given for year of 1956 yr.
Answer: 3.392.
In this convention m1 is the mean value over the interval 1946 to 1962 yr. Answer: 3.32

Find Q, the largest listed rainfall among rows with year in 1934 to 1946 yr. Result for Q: 3.331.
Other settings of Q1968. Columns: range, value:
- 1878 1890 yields 3.08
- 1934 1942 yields 3.25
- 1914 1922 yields 3.1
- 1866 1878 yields 2.93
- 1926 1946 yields 3.25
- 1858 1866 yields 2.9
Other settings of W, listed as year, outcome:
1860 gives 2.959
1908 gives 3.143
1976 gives 2.154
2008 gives 3.041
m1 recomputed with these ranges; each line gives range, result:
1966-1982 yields 2.43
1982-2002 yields 1.97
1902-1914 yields 3.25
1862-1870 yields 2.85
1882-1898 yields 3.12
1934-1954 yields 3.3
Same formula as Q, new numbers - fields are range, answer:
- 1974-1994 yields 2.154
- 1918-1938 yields 3.289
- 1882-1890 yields 3.068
